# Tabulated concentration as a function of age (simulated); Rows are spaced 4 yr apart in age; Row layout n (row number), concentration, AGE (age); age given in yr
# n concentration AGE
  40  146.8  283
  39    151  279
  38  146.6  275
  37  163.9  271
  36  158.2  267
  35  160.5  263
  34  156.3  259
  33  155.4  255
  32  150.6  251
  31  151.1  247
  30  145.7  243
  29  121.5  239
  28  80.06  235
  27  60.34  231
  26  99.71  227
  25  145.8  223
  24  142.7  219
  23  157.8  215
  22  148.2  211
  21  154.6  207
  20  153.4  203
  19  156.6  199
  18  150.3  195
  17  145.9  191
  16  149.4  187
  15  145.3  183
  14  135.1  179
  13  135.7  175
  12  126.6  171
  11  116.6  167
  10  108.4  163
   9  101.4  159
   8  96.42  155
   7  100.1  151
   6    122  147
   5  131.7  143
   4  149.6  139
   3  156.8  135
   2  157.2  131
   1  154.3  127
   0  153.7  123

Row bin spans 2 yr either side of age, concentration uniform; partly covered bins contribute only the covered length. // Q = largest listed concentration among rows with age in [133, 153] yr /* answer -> 156.8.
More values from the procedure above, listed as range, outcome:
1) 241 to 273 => 163.9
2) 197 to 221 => 157.8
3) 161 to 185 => 145.3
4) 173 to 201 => 156.6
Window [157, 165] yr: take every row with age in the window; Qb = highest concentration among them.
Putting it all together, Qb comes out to 108.4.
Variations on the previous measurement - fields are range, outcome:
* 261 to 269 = 160.5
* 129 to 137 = 157.2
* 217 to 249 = 151.1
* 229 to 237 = 80.06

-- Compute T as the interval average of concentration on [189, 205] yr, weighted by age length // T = 152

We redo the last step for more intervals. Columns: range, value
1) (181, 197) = 148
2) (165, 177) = 126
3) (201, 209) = 154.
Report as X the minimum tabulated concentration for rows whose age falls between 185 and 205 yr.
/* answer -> 145.9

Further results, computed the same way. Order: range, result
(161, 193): 108.4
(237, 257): 121.5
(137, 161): 96.42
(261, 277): 146.6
